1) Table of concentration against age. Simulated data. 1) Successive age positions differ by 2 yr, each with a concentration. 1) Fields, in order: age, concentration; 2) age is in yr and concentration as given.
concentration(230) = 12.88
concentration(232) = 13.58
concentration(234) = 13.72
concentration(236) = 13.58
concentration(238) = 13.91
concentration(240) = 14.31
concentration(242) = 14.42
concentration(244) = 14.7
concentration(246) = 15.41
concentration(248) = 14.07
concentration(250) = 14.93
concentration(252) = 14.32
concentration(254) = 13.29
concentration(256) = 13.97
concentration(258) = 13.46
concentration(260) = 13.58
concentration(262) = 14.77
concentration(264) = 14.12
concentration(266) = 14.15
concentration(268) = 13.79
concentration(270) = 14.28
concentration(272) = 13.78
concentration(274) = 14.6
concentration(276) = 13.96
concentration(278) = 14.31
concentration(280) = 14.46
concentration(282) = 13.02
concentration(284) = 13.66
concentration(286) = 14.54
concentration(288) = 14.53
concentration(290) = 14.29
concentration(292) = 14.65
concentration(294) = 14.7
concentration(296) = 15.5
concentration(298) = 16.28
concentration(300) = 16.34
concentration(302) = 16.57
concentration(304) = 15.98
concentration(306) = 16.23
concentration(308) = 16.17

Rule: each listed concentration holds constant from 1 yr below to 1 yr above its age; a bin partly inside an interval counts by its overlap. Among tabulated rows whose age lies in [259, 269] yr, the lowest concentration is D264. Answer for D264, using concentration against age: 13.58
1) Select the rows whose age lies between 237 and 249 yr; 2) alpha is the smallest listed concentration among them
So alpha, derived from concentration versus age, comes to 13.91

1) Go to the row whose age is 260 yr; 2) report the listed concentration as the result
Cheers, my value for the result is 13.58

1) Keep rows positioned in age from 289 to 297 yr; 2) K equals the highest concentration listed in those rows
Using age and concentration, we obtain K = 15.5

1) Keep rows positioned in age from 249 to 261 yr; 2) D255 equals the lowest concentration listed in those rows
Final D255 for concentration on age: 13.29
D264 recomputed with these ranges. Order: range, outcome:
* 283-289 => 13.66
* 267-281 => 13.78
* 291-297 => 14.65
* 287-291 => 14.29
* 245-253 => 14.07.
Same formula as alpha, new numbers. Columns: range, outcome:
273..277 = 13.96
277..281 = 14.31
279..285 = 13.02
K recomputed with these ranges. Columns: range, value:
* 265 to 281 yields 14.6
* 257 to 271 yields 14.77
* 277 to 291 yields 14.54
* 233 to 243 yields 14.42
